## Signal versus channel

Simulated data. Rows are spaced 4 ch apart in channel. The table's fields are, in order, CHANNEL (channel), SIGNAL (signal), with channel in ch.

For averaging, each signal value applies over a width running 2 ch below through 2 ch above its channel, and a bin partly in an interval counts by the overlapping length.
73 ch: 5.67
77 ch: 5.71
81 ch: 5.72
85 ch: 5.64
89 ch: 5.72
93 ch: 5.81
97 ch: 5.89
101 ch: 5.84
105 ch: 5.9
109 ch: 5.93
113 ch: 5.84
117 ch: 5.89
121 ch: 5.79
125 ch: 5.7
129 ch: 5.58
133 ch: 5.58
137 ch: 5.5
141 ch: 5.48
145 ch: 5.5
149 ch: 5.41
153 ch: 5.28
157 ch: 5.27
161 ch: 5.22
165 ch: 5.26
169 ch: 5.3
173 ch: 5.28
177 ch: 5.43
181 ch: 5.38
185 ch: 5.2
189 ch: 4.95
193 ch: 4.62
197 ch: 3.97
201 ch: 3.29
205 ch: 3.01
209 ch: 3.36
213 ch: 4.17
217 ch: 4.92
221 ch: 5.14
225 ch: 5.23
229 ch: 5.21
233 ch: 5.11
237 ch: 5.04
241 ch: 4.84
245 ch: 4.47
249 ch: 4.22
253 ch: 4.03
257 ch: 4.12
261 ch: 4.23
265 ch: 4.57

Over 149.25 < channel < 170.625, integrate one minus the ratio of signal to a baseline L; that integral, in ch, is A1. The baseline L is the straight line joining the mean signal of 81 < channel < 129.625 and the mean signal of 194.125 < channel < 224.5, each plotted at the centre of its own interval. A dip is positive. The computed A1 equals -1.7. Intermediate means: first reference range 5.8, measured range 5.28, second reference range 4.06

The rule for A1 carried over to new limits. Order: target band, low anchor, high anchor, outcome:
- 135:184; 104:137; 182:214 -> -4.4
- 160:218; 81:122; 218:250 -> 7.0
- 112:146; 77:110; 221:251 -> -0.5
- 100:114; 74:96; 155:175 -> -0.7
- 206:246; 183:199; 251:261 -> -3.2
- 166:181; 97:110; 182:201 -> -1.5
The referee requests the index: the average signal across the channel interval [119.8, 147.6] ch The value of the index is 5.58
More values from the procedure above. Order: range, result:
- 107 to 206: 5.21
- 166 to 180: 5.33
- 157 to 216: 4.63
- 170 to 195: 5.15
